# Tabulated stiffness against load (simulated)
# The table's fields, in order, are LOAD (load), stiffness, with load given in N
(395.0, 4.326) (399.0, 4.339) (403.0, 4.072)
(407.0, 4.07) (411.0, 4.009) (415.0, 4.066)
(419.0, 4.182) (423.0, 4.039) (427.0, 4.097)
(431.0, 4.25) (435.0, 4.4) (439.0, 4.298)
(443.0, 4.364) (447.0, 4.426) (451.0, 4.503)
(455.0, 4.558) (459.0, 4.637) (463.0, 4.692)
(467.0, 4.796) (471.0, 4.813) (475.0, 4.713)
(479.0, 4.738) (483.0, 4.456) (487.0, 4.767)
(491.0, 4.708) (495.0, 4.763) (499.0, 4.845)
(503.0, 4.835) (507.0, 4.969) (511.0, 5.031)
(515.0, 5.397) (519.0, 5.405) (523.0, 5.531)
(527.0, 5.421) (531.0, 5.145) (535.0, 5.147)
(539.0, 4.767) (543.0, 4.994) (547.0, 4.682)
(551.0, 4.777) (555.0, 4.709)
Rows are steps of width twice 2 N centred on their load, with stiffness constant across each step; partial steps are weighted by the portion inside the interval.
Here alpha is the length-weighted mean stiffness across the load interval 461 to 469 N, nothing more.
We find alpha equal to 4.74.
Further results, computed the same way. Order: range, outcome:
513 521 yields 5.4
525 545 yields 5.09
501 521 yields 5.13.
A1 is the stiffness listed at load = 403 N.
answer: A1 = 4.072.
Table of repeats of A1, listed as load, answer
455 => 4.558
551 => 4.777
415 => 4.066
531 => 5.145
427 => 4.097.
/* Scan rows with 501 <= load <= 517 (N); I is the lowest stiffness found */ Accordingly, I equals 4.835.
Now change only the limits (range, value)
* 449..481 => 4.503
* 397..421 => 4.009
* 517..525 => 5.405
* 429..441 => 4.25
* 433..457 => 4.298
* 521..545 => 4.767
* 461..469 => 4.692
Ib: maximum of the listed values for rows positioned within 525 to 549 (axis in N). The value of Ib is 5.421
